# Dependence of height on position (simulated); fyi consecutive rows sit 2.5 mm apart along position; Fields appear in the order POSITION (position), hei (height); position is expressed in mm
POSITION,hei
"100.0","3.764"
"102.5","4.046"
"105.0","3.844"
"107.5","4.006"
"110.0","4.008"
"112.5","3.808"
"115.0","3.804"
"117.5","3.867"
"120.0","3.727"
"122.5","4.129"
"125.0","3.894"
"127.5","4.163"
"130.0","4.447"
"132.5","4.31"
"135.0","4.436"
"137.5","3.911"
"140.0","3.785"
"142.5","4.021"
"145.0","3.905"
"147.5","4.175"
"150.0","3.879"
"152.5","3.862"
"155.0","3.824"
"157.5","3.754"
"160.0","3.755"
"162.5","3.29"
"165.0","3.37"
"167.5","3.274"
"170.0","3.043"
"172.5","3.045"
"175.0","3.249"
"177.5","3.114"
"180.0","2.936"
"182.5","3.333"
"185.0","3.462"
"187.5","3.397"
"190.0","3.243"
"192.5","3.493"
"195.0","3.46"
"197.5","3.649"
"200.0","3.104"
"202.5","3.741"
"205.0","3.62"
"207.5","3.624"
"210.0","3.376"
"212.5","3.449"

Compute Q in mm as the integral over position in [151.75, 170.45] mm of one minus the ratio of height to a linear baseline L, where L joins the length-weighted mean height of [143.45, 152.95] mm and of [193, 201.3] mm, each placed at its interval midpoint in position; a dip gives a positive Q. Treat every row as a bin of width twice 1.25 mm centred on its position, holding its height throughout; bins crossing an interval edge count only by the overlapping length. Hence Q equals 1.42 mm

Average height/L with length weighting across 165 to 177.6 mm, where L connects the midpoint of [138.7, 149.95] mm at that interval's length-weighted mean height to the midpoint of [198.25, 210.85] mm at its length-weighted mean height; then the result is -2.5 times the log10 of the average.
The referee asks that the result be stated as 0.18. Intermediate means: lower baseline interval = 3.96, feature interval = 3.17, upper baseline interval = 3.5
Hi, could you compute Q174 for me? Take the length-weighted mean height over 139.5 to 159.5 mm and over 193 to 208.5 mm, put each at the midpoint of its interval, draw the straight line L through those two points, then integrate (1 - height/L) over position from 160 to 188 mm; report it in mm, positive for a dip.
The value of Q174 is 3.6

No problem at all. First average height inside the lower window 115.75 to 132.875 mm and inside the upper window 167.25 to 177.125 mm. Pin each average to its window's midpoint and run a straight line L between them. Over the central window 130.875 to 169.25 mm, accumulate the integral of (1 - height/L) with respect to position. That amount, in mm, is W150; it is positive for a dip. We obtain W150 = -2.87 mm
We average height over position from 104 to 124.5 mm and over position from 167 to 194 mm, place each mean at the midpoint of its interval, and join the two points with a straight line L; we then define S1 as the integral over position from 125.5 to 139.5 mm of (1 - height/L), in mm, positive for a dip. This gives -1.85 mm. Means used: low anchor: 3.9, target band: 4.21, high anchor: 3.24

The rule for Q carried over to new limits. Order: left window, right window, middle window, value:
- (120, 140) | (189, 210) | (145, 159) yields 0.1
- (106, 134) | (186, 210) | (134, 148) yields -0.6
